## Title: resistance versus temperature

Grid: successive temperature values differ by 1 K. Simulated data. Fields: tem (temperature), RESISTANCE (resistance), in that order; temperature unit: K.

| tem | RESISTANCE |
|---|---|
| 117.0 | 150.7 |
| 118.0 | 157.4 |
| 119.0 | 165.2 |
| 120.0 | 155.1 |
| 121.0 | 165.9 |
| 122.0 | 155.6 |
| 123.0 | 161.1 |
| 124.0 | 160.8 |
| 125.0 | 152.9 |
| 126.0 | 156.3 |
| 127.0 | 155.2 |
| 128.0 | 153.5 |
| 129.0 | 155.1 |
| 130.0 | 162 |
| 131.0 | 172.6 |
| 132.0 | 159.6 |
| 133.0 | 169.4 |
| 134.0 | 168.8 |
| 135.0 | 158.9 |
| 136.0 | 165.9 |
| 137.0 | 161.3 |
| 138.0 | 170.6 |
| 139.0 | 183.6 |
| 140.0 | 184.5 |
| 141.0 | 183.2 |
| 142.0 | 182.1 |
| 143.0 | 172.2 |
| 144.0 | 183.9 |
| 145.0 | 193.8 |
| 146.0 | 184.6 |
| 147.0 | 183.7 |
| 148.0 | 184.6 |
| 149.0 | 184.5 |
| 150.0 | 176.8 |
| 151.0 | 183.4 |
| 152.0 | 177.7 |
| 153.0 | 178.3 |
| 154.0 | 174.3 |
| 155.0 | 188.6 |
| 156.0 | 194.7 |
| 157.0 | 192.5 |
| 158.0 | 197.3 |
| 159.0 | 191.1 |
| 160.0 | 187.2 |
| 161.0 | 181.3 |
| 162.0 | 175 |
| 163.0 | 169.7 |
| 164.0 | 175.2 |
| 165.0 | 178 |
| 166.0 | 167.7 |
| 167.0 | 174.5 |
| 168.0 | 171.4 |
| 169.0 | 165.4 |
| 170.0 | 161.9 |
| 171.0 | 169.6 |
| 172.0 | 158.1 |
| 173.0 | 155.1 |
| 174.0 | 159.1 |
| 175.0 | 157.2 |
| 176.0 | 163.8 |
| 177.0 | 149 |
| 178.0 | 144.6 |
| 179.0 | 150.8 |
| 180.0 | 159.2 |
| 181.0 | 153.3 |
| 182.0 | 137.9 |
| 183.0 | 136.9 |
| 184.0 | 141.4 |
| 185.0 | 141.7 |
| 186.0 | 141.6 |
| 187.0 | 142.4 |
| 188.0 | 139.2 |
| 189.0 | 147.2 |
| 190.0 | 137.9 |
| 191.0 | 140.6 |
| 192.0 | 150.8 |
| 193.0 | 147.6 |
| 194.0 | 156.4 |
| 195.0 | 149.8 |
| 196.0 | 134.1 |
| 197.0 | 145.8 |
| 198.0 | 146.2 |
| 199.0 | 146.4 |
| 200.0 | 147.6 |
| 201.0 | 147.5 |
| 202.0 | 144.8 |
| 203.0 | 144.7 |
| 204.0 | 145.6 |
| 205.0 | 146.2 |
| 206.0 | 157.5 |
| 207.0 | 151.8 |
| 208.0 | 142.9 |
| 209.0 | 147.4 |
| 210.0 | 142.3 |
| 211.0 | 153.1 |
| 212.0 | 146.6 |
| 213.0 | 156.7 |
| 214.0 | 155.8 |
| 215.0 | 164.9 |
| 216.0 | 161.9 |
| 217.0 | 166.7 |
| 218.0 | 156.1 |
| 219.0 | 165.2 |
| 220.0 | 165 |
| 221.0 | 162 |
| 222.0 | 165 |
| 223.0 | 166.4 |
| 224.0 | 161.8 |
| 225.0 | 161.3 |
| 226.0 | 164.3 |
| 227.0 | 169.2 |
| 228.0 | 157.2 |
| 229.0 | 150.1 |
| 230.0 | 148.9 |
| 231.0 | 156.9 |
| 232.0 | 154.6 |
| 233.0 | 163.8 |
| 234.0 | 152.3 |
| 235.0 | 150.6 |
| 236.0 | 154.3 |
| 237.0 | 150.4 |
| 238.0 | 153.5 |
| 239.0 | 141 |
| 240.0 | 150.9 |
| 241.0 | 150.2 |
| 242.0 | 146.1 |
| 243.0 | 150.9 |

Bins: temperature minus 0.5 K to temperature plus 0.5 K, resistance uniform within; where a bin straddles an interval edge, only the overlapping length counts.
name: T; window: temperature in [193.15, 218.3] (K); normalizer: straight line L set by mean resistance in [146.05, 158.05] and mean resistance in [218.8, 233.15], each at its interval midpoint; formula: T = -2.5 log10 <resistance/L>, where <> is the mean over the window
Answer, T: 0.11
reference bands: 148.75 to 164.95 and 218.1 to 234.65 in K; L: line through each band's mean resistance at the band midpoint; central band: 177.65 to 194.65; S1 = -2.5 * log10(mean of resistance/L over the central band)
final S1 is 0.19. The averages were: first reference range 183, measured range 145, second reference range 160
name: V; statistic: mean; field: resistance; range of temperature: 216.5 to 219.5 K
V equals 163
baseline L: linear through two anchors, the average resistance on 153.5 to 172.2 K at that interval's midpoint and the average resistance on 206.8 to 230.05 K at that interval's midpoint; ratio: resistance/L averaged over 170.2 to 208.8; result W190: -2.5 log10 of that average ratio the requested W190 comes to 0.14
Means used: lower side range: 178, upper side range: 158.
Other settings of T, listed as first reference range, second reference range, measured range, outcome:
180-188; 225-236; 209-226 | -0.043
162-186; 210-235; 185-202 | 0.097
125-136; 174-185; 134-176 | -0.138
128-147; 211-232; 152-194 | 0.034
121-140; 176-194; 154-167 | -0.188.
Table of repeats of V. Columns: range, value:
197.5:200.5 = 147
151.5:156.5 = 183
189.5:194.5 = 147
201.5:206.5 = 148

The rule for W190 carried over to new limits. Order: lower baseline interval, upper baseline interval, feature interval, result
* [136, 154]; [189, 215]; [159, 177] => -0.01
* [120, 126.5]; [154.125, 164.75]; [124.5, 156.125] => -0.02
